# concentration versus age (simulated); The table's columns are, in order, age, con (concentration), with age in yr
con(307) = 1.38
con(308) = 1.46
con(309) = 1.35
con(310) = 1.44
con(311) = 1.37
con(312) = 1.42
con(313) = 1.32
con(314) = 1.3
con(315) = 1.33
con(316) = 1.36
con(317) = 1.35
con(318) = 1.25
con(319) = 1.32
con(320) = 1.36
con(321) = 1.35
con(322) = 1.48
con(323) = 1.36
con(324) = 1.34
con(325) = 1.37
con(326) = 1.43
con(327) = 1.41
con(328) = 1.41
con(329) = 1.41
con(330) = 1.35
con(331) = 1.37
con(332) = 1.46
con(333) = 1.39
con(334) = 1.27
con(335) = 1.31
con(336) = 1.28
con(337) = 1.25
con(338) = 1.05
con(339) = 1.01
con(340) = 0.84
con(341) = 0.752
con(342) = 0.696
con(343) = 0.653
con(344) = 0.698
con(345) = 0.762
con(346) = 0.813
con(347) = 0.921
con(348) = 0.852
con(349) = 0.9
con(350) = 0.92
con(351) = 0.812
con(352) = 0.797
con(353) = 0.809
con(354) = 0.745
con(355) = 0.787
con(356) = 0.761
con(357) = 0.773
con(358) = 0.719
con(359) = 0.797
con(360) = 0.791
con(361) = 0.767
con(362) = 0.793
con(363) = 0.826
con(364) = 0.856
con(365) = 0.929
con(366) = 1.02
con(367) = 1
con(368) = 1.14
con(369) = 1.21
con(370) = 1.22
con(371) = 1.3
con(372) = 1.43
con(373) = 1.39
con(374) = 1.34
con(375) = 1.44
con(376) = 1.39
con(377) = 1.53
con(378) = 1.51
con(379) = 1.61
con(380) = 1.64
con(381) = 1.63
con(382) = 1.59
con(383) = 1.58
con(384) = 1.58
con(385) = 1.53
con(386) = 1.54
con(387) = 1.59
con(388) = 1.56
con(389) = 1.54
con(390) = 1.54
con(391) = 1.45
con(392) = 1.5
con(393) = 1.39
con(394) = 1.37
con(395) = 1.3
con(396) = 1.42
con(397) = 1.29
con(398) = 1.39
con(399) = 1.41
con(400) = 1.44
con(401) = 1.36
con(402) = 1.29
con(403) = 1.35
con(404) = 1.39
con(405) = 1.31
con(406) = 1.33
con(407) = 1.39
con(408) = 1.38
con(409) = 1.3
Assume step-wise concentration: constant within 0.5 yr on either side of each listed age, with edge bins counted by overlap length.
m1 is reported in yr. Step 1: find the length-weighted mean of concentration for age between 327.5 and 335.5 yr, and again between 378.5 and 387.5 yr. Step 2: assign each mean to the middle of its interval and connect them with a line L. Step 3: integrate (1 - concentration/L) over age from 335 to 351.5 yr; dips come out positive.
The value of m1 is 6.0 yr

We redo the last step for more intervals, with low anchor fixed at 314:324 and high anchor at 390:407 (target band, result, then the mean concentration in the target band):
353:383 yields 5.1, 1.14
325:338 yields 0.0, 1.35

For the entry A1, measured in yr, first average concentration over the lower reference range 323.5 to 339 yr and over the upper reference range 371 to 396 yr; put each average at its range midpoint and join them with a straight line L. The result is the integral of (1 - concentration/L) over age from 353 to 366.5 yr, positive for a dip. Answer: 5.8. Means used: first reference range 1.33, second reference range 1.49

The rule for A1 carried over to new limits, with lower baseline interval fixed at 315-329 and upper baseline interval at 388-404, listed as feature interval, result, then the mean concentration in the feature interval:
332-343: 2.35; 1.08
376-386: -1.19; 1.57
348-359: 4.61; 0.804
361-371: 2.80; 1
